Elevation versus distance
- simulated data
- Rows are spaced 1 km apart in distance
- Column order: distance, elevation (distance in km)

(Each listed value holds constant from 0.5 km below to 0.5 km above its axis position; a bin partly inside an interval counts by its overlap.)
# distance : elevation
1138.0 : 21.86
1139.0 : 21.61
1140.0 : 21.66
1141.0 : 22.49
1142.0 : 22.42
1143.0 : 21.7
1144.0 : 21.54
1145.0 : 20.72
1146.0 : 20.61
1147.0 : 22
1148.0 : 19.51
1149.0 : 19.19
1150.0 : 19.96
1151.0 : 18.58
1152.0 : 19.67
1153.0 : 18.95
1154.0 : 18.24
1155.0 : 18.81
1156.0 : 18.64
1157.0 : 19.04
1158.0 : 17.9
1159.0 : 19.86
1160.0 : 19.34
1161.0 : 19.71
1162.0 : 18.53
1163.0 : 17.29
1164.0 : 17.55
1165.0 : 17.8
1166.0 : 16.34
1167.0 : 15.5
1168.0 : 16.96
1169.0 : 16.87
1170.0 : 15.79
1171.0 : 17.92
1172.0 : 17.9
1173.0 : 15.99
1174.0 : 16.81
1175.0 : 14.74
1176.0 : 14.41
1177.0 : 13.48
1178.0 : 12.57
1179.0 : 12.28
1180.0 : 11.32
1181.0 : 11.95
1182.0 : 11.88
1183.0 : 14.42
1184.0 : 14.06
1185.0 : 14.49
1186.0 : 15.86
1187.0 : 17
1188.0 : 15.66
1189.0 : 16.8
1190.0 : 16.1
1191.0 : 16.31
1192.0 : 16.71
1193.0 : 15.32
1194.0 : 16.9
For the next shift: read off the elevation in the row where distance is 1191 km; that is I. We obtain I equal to 16.31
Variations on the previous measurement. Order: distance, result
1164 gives 17.55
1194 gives 16.9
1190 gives 16.1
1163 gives 17.29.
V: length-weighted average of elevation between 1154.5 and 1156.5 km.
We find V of 18.7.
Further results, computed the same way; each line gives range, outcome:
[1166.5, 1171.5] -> 16.6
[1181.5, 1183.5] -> 13.2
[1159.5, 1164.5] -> 18.5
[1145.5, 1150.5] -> 20.3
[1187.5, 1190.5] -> 16.2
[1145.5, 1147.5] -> 21.3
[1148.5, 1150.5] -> 19.6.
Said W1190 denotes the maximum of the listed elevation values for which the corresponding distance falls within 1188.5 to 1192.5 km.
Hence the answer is 16.8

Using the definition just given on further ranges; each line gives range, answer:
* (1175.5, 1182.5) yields 14.41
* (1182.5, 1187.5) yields 17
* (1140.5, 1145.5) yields 22.49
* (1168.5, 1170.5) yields 16.87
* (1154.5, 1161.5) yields 19.86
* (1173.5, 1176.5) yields 16.81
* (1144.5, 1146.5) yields 20.72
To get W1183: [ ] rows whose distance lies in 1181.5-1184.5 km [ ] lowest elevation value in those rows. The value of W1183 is 11.88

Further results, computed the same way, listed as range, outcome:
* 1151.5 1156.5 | 18.24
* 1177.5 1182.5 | 11.32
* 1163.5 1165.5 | 17.55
